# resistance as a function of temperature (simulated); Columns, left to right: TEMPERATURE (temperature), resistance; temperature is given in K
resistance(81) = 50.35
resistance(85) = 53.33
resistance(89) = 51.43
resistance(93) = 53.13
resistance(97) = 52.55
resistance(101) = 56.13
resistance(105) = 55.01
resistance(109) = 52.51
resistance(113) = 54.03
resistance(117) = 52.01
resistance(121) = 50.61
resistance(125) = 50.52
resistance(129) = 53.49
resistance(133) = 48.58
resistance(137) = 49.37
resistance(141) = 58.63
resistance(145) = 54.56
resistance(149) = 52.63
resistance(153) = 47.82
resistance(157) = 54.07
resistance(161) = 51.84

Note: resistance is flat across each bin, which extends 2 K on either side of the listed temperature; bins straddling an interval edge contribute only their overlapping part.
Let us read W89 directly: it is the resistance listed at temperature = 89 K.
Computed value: 51.43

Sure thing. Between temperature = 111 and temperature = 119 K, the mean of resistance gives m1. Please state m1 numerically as 53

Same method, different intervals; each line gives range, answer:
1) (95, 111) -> 54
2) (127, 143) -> 52.5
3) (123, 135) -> 50.9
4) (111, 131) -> 52.1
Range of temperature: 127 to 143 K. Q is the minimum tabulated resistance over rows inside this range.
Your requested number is 48.58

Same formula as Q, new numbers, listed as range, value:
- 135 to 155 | 47.82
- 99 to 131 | 50.52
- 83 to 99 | 51.43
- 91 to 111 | 52.51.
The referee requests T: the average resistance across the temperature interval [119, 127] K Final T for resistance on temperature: 50.6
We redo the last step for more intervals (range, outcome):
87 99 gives 52.4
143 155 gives 51.7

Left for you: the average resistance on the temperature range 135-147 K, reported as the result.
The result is 54.2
